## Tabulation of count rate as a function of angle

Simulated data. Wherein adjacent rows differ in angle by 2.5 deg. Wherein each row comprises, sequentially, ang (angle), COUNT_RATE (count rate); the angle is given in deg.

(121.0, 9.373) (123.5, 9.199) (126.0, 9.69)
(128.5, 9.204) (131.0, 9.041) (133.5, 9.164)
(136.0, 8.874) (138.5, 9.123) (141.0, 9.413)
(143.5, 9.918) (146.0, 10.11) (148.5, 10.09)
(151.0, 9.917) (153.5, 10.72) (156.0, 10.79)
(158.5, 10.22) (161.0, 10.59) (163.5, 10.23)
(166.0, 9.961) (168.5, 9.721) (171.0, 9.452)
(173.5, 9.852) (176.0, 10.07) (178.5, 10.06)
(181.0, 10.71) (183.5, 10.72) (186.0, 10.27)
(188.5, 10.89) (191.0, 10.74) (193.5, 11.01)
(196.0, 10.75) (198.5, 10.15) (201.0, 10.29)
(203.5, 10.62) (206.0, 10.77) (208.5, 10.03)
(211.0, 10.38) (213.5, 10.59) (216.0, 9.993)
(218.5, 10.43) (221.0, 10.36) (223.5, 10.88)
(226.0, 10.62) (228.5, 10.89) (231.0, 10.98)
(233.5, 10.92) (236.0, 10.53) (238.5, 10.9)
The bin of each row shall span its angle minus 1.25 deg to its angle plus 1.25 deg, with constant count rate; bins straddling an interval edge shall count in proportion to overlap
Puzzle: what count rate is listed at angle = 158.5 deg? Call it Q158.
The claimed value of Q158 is 10.22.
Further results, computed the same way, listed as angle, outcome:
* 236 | 10.53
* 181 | 10.71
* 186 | 10.27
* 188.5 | 10.89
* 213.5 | 10.59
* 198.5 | 10.15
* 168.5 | 9.721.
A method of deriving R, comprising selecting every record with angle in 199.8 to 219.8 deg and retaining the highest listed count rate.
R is 10.77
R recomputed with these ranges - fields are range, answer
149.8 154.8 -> 10.72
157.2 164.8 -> 10.59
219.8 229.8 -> 10.89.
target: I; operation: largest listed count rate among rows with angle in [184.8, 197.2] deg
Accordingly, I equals 11.01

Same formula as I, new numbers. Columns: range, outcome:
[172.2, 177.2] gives 10.07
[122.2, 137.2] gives 9.69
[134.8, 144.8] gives 9.918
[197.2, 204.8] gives 10.62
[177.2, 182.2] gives 10.71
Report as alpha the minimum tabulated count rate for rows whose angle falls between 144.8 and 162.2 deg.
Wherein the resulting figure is 9.917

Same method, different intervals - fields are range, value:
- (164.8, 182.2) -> 9.452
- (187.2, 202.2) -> 10.15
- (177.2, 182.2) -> 10.06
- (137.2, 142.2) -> 9.123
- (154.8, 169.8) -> 9.721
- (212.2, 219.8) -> 9.993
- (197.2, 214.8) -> 10.03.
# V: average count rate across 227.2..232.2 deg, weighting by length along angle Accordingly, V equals 10.9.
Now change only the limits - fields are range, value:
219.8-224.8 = 10.6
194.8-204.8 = 10.5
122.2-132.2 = 9.29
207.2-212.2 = 10.2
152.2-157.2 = 10.7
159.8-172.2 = 9.99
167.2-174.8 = 9.68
